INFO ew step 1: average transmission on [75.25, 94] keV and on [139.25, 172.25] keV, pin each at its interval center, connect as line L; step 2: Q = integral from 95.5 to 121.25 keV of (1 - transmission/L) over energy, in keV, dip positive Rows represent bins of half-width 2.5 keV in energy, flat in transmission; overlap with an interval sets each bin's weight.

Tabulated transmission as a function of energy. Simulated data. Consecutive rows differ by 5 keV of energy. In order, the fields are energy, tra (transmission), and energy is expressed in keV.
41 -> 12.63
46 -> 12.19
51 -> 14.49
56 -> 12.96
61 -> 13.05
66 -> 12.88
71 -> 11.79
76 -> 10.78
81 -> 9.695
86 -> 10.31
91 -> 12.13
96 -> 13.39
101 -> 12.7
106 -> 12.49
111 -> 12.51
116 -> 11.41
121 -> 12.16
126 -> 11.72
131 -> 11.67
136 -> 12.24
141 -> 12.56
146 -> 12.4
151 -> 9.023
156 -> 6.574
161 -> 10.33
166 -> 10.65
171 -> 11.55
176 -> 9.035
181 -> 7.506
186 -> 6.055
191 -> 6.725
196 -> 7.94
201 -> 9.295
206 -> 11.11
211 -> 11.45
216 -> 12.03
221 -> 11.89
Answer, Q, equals -4.22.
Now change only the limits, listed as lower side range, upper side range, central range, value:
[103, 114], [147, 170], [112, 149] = -2.9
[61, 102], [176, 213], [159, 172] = -1.9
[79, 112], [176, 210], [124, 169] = -3.4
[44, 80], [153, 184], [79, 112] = -1.4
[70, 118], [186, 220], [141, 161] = 1.4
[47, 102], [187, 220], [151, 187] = 4.9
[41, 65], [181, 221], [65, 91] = 2.9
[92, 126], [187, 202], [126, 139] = -1.0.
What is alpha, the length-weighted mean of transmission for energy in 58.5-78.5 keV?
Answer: 12.1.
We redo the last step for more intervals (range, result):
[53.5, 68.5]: 13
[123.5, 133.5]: 11.7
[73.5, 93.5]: 10.7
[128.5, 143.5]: 12.2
